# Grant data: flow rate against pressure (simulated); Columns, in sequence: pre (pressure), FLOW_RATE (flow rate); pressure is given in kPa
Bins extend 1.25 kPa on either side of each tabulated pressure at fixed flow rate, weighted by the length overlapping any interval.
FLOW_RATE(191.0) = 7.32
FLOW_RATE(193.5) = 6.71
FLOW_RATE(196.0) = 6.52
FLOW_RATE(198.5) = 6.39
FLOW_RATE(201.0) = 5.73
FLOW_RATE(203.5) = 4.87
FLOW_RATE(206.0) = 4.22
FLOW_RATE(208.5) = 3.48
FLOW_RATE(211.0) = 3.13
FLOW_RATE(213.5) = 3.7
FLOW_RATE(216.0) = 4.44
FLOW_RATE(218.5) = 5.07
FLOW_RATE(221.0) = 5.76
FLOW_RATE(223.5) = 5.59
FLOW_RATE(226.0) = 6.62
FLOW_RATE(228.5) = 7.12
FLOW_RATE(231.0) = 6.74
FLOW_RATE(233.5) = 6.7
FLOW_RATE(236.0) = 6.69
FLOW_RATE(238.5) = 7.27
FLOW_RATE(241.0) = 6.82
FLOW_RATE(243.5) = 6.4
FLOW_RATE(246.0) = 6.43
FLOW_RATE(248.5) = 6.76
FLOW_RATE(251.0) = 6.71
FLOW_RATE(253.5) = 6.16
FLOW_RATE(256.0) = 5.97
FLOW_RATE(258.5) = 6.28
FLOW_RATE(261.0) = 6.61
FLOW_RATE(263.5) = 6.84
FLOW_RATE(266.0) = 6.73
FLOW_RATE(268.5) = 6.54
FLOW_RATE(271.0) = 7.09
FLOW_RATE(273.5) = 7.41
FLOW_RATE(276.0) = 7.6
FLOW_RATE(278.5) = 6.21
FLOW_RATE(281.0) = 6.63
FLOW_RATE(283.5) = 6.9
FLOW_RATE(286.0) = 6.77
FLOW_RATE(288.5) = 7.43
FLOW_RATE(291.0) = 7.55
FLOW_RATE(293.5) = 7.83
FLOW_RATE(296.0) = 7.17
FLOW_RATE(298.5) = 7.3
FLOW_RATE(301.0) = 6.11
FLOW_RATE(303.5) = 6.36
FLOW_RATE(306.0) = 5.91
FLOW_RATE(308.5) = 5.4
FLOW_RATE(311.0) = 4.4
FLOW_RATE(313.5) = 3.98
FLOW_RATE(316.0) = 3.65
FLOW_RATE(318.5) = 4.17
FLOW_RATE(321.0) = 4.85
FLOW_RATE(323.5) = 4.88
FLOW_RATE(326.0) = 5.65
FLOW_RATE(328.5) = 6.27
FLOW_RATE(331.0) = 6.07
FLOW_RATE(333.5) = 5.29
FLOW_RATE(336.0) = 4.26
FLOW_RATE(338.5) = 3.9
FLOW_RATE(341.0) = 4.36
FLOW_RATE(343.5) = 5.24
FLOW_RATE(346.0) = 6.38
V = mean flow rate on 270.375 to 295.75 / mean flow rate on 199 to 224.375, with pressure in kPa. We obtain 1.54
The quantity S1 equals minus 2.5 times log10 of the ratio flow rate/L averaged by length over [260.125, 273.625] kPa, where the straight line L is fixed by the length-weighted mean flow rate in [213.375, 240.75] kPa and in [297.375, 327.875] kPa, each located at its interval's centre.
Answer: -0.20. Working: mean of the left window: 6.1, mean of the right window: 5.23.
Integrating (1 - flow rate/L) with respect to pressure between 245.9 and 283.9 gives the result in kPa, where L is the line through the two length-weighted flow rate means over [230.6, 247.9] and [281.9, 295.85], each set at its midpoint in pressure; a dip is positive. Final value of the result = 1.8 kPa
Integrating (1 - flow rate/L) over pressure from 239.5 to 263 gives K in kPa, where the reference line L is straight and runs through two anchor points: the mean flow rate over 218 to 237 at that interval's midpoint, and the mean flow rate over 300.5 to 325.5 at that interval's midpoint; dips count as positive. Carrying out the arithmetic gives -2.1 kPa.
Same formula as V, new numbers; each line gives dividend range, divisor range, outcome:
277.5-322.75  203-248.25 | 1.07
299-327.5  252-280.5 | 0.76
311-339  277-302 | 0.69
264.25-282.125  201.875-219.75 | 1.65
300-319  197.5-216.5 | 1.12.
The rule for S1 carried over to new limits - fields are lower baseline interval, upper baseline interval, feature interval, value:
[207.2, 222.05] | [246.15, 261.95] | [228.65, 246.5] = -0.227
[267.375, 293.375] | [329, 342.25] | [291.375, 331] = 0.037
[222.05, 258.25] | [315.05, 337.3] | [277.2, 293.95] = -0.217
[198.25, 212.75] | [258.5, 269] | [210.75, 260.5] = -0.088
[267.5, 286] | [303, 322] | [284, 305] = -0.203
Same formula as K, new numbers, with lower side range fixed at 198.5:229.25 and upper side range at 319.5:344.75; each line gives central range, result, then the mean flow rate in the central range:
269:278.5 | -4.0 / 7.15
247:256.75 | -2.7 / 6.42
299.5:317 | -0.4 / 5.17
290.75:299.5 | -4.2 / 7.46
